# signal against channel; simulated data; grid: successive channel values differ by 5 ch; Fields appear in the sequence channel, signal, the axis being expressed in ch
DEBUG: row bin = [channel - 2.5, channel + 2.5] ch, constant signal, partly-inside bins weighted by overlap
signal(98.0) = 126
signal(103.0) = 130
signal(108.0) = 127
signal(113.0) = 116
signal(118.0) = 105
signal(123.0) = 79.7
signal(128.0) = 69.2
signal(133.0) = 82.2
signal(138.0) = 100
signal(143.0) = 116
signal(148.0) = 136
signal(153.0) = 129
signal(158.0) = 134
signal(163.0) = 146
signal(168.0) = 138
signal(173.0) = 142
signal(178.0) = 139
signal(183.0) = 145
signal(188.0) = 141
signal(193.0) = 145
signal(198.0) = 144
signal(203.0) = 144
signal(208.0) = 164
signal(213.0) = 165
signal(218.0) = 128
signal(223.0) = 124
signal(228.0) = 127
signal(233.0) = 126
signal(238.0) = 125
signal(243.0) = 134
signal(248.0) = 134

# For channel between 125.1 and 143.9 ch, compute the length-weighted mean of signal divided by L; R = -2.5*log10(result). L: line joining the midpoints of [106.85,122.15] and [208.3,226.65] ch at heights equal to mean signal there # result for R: 0.29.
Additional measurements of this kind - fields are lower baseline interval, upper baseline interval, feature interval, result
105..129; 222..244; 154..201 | -0.223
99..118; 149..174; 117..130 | 0.456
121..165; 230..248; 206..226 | -0.161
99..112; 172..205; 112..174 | 0.178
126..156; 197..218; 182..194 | -0.037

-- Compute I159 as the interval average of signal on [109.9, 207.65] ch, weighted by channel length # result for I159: 125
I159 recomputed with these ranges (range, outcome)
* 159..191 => 142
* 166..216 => 147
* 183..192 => 143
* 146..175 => 137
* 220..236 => 126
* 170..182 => 141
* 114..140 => 88.6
